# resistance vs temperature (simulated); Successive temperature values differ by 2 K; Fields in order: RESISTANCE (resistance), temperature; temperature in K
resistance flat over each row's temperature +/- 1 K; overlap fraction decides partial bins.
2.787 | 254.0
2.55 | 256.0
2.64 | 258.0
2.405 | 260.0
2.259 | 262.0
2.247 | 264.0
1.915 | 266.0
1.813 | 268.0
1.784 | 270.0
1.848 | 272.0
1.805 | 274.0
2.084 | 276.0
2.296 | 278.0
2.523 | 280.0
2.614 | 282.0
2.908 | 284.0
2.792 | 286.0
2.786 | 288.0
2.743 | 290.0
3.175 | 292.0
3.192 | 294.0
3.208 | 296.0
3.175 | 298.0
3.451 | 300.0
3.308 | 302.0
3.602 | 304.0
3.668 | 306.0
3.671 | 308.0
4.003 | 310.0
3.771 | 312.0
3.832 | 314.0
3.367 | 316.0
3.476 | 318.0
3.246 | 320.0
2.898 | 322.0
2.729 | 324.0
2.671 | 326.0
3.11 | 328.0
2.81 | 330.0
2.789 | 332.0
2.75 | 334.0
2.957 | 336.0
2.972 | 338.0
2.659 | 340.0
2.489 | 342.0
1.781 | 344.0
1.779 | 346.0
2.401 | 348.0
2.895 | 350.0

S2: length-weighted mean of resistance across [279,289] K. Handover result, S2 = 2.72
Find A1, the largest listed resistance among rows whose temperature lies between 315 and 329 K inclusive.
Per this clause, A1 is 3.476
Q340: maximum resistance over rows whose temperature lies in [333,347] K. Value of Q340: 2.972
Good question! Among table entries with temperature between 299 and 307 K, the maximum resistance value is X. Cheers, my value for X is 3.668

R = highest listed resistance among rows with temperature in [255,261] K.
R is 2.64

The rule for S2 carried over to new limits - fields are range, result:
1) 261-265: 2.25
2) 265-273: 1.84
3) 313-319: 3.56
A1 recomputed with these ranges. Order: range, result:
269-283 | 2.614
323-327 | 2.729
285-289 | 2.792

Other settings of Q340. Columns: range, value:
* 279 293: 3.175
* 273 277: 2.084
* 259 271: 2.405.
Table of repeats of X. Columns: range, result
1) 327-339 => 3.11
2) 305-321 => 4.003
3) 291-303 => 3.451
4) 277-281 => 2.523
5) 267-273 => 1.848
